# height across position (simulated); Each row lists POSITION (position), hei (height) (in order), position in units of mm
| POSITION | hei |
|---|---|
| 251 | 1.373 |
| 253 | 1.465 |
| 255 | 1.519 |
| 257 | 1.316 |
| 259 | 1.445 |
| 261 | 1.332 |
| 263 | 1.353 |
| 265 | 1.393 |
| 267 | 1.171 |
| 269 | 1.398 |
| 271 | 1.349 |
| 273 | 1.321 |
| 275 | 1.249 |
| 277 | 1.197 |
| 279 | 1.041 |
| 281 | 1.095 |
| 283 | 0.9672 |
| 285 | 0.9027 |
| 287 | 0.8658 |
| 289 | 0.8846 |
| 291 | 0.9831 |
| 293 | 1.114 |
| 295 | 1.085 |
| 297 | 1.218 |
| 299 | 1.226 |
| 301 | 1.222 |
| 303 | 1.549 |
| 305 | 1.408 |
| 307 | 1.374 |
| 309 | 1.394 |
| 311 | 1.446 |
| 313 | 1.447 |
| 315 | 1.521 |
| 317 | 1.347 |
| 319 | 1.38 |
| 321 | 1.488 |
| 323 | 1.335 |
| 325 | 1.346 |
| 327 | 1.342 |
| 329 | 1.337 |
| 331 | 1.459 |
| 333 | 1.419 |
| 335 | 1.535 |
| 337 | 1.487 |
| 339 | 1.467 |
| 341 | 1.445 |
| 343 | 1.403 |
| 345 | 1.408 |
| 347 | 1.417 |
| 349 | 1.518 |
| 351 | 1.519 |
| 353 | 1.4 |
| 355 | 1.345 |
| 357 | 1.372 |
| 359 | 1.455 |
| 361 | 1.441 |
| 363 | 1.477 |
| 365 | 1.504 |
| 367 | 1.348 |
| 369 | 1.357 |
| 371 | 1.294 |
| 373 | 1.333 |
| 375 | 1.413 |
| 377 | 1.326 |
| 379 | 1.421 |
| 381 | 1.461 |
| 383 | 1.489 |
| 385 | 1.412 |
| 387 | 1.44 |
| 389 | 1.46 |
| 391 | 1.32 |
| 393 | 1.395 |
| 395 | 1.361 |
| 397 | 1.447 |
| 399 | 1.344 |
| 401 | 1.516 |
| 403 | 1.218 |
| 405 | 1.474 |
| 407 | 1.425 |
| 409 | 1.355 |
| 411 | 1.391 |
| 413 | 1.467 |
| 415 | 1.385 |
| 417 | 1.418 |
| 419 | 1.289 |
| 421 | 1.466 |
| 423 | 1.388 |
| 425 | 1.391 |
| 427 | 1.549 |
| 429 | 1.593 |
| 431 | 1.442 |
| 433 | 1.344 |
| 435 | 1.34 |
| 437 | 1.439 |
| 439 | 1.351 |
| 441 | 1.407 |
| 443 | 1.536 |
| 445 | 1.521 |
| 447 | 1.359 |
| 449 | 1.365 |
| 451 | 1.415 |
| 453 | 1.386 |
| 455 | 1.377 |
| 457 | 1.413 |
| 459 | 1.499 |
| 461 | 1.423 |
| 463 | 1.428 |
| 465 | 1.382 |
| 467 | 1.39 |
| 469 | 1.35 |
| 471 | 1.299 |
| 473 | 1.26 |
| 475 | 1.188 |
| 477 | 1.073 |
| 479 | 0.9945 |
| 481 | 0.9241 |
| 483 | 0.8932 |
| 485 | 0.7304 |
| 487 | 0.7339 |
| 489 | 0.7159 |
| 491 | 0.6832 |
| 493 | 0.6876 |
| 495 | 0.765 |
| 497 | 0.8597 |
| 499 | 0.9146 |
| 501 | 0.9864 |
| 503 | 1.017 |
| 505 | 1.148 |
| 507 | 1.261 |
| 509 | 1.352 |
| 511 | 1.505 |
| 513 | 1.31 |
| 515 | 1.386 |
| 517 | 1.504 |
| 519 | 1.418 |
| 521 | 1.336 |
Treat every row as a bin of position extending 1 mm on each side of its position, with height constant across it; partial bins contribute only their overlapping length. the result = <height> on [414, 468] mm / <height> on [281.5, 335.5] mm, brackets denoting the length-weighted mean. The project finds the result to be 1.1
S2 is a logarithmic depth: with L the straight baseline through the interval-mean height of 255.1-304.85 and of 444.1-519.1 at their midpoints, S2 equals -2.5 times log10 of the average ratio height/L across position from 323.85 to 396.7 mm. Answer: -0.18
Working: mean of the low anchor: 1.2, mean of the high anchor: 1.18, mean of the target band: 1.41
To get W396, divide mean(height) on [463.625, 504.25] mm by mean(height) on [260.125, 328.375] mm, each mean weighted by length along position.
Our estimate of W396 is 0.79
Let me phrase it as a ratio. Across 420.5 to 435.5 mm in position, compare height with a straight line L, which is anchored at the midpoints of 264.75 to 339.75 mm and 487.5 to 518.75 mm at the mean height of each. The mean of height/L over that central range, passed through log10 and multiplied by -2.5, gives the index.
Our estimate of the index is -0.24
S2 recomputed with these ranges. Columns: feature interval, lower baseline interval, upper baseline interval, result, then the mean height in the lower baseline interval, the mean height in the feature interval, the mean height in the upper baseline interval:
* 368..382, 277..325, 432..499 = -0.13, 1.23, 1.37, 1.19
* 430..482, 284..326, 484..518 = -0.23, 1.26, 1.34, 1.03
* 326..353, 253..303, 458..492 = -0.22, 1.21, 1.44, 1.12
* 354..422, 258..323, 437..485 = -0.09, 1.26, 1.4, 1.3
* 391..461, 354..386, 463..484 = -0.10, 1.4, 1.41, 1.19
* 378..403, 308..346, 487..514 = -0.12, 1.42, 1.41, 1.01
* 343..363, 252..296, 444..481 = -0.14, 1.2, 1.43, 1.33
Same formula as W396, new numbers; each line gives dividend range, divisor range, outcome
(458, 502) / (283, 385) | 0.78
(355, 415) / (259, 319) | 1.13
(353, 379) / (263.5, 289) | 1.20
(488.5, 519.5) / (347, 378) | 0.78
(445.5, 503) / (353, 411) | 0.80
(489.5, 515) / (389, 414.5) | 0.75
